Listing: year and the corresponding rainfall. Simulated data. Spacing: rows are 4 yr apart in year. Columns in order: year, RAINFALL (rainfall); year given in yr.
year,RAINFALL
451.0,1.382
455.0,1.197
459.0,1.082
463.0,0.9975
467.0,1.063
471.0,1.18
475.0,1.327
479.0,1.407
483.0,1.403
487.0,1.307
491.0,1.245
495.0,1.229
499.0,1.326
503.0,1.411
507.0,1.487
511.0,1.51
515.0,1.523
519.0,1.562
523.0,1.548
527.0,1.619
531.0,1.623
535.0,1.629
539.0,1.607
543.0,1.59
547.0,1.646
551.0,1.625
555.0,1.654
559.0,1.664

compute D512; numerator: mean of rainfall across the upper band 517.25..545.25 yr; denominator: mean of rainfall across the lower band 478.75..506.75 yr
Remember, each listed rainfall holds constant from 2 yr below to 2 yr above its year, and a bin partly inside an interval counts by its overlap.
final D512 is 1.2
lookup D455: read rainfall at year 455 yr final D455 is 1.197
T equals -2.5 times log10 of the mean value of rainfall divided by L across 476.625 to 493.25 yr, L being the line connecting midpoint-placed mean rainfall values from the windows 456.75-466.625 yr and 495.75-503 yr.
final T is -0.10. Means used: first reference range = 1.05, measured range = 1.34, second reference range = 1.33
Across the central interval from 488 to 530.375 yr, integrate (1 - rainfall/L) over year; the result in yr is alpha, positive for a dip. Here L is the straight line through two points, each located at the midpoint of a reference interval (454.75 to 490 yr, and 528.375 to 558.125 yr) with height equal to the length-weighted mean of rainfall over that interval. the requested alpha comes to -0.4 yr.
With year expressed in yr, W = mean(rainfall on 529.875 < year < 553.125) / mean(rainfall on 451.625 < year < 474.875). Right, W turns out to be 1.4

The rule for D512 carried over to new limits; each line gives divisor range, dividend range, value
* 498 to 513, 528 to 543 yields 1.12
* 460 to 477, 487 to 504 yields 1.14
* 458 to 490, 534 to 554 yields 1.32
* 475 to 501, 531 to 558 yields 1.23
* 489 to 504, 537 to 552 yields 1.25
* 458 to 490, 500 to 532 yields 1.24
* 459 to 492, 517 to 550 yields 1.30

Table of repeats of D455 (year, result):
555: 1.654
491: 1.245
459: 1.082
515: 1.523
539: 1.607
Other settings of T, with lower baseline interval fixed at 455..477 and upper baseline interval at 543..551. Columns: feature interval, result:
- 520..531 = -0.06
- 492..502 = 0.03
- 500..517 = -0.06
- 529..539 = -0.05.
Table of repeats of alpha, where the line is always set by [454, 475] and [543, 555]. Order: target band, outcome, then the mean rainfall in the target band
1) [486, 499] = 0.2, 1.27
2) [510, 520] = -0.7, 1.53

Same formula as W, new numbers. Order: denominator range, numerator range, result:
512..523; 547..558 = 1.07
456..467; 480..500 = 1.23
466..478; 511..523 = 1.26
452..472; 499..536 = 1.37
